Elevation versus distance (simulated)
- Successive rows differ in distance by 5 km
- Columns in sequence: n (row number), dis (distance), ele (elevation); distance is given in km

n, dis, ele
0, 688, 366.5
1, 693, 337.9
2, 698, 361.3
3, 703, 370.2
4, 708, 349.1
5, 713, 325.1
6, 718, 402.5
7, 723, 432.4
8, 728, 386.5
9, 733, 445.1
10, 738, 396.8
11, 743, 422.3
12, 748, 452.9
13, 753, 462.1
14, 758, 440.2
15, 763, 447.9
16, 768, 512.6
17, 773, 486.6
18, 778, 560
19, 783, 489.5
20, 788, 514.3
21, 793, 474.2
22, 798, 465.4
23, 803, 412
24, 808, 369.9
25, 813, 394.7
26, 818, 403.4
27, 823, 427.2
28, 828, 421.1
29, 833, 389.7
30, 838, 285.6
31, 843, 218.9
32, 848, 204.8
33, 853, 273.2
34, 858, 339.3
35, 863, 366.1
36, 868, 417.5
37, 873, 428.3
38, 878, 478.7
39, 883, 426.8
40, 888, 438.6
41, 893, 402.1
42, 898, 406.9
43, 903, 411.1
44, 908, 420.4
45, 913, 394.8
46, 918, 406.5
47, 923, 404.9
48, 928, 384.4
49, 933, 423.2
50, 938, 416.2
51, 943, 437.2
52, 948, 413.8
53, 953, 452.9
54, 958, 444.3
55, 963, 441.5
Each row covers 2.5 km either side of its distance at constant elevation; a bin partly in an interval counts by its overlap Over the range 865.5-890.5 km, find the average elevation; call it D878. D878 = 438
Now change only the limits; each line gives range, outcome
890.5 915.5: 407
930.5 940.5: 420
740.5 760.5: 444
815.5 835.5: 410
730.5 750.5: 429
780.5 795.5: 493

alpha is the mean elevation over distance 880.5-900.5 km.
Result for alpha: 419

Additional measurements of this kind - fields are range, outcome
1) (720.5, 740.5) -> 415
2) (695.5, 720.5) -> 362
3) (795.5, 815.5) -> 410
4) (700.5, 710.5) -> 360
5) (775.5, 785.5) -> 525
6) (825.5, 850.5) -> 304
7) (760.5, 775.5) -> 482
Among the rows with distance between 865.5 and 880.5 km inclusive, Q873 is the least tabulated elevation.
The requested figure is 417.5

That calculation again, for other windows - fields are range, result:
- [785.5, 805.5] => 412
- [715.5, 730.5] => 386.5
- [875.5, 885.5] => 426.8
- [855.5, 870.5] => 339.3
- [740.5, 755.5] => 422.3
